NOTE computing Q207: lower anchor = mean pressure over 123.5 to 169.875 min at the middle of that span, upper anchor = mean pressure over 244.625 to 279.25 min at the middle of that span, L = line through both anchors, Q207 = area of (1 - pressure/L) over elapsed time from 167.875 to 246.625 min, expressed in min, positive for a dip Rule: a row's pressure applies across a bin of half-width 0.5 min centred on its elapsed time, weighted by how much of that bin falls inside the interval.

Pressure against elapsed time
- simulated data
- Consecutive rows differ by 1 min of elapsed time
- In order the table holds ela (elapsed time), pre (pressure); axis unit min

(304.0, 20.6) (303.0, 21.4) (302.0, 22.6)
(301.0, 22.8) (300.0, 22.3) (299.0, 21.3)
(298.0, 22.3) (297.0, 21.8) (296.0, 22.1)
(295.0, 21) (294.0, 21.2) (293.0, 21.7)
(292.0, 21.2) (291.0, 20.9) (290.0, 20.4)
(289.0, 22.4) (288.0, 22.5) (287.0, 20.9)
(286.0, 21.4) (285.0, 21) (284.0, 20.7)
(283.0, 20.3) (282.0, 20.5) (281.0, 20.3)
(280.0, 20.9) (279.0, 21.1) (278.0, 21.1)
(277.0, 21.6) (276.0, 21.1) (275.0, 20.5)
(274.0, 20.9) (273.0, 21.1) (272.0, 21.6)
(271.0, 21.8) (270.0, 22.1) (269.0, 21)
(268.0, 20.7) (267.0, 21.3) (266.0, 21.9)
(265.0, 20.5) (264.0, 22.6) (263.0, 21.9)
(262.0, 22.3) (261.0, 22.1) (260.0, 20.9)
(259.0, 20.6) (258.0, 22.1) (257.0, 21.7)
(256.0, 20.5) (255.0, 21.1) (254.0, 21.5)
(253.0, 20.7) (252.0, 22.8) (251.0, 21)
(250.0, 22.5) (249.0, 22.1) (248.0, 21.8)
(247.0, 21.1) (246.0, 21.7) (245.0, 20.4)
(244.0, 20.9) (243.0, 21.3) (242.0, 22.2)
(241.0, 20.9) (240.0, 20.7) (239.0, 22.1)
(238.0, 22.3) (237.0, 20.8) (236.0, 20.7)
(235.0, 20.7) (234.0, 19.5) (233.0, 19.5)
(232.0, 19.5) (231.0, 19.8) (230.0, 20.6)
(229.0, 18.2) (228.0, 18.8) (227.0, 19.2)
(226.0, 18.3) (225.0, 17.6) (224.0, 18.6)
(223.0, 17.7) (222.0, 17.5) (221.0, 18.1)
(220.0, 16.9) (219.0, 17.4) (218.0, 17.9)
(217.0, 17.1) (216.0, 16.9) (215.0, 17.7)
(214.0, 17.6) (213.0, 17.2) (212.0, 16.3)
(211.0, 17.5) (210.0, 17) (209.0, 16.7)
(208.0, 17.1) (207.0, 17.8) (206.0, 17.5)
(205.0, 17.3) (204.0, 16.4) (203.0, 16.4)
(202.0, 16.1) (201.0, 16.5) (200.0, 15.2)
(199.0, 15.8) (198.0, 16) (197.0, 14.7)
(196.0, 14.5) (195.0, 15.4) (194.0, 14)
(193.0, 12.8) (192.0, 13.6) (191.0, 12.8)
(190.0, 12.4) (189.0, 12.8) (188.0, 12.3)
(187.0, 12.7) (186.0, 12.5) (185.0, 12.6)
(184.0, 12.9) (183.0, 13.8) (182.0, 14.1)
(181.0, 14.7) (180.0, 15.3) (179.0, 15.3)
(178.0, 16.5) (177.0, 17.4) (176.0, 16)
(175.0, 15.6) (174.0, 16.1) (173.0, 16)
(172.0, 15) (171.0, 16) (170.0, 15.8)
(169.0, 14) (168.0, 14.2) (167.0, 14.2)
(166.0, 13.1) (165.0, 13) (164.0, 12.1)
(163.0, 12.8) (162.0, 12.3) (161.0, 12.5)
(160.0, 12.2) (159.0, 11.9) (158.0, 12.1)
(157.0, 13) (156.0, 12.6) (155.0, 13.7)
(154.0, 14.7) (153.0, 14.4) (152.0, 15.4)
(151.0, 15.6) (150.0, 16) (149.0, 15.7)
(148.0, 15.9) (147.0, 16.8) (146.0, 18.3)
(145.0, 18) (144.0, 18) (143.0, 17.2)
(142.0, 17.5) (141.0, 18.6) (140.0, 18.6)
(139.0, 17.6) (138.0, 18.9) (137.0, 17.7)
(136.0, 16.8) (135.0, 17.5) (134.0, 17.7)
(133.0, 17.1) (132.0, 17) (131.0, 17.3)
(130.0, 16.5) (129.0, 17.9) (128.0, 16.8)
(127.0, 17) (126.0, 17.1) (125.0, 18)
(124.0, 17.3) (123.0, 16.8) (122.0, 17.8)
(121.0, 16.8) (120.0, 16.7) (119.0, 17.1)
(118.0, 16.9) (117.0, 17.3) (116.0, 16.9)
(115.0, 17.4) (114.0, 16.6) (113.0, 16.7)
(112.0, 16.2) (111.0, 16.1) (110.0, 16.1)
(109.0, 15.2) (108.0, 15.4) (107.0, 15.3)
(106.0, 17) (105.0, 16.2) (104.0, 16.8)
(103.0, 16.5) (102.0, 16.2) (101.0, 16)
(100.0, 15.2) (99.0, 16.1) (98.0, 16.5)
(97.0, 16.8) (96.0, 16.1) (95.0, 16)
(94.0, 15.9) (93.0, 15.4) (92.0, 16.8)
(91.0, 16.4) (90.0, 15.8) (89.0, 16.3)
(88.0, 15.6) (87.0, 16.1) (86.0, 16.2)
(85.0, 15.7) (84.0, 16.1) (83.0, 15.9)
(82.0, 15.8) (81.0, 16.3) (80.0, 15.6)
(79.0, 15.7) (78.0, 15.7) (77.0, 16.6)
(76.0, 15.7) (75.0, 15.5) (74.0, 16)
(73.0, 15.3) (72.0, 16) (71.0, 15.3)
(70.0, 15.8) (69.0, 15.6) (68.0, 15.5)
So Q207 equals 7.7 min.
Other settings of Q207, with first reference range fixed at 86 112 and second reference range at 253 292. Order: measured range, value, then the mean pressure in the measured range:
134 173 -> 5.2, 15.3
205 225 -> 2.2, 17.4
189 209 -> 3.9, 15.4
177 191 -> 3.6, 13.8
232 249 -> -0.6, 21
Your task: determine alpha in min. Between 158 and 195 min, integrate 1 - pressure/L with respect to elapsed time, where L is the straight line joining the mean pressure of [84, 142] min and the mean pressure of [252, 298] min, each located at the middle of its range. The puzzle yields 9.2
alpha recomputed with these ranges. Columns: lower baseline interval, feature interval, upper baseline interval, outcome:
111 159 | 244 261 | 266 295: -0.9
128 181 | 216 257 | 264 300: -1.6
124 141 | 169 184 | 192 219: 1.2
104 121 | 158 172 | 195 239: 3.1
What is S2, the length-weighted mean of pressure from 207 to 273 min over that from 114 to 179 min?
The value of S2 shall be 1.25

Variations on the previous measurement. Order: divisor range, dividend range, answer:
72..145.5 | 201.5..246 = 1.12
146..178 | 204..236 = 1.25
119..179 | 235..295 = 1.34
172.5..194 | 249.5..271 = 1.52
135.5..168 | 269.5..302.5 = 1.41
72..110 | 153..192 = 0.87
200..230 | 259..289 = 1.22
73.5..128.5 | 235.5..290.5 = 1.31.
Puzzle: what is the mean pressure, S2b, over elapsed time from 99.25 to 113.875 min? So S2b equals 16.1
